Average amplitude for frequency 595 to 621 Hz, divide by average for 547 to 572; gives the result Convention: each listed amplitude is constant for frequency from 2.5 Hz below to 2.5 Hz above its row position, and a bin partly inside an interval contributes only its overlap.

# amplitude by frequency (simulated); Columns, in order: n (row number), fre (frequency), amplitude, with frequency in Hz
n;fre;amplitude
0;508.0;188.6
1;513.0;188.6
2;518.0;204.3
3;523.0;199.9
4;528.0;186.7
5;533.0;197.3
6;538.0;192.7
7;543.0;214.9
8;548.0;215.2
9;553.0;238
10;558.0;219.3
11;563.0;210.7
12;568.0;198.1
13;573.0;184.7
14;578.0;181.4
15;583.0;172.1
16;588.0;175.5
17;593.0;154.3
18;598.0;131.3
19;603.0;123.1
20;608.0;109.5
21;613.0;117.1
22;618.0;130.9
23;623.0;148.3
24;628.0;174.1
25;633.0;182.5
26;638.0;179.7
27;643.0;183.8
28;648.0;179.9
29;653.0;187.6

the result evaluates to 0.6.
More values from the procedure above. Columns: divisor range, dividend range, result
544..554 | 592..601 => 0.63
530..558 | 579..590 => 0.82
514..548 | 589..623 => 0.66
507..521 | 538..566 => 1.11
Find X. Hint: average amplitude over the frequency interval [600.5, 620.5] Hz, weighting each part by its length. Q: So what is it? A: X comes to 120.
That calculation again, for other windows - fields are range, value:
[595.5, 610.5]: 121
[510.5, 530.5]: 195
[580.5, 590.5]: 174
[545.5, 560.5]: 224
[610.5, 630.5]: 143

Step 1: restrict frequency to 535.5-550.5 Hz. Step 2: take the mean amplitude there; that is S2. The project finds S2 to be 208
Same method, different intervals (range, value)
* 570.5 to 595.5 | 174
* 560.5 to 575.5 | 198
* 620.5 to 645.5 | 174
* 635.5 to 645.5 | 182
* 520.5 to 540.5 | 194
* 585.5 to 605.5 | 146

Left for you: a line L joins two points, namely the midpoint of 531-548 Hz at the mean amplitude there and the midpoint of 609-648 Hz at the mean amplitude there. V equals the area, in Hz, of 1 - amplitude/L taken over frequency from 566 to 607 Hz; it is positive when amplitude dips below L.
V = 4.1 Hz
